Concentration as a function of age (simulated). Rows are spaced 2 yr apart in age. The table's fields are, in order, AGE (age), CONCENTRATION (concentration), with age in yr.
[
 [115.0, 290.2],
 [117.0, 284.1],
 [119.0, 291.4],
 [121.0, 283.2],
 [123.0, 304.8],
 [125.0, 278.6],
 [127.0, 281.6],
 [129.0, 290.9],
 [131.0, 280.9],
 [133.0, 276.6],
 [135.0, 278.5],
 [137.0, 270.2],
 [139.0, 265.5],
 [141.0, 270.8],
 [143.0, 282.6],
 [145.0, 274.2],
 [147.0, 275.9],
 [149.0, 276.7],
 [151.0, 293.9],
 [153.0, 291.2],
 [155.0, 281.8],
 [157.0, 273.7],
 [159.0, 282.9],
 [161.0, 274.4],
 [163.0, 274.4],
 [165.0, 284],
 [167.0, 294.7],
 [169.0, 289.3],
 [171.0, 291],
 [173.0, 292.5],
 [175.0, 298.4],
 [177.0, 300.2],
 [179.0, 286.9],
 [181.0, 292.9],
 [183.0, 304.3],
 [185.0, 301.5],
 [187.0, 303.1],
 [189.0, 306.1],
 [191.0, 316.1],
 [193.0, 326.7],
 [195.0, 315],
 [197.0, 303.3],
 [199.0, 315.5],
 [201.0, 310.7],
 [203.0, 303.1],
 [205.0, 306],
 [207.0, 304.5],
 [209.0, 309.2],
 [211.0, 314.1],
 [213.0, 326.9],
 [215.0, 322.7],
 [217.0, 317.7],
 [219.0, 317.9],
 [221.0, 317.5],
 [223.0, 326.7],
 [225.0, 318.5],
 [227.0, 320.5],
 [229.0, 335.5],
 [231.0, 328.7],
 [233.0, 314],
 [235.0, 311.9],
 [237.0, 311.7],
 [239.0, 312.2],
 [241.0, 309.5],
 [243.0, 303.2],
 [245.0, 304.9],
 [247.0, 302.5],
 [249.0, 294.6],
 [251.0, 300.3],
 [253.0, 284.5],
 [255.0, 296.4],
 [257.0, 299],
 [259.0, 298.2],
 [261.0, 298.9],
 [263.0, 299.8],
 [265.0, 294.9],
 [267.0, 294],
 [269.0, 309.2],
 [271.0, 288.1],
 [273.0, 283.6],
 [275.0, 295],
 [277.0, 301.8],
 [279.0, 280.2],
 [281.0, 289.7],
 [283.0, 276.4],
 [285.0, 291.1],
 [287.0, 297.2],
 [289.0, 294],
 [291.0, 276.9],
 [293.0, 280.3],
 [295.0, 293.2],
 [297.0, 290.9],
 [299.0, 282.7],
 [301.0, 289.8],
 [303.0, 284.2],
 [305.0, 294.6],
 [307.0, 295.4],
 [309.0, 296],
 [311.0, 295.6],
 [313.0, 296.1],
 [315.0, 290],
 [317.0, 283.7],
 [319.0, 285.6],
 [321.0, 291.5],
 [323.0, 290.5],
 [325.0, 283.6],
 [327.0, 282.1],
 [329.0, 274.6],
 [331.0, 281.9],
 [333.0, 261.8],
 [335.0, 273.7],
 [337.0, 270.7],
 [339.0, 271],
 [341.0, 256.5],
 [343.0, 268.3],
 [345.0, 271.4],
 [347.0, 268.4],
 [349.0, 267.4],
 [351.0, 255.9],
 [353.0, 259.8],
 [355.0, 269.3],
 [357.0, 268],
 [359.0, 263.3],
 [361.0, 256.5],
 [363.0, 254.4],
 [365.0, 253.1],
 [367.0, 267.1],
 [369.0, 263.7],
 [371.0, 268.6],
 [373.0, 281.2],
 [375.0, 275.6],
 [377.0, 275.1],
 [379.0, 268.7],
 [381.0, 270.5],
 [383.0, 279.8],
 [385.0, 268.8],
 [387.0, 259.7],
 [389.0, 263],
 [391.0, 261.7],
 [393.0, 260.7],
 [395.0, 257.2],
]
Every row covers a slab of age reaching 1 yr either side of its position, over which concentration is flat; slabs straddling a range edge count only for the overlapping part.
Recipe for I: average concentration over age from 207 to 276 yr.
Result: 308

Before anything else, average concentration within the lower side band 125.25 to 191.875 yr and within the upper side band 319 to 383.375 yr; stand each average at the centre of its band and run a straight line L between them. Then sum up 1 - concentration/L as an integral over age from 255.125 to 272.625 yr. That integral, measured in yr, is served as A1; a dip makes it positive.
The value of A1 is -1.2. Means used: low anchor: 286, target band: 297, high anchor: 270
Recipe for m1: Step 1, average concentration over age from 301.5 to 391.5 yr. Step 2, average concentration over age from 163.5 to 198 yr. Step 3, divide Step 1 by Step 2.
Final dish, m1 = 0.91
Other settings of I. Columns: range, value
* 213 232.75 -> 323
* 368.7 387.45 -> 272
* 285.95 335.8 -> 287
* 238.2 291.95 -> 295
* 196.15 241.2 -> 316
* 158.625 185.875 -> 291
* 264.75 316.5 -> 291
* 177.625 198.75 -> 306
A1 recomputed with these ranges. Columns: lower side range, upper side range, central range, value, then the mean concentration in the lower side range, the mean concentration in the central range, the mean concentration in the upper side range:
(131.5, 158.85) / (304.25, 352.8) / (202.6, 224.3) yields -2.89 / 278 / 315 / 279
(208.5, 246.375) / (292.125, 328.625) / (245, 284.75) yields 1.32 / 317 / 294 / 289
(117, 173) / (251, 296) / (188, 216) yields -2.56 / 282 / 313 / 292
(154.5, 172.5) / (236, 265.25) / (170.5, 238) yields -4.53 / 283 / 311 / 301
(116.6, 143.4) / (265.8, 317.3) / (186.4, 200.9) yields -1.40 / 281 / 312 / 290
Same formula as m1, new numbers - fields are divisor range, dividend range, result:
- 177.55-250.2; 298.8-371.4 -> 0.88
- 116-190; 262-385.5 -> 0.98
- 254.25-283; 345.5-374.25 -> 0.90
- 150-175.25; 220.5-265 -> 1.08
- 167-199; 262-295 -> 0.96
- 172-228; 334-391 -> 0.86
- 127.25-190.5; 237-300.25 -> 1.03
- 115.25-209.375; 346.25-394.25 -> 0.91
